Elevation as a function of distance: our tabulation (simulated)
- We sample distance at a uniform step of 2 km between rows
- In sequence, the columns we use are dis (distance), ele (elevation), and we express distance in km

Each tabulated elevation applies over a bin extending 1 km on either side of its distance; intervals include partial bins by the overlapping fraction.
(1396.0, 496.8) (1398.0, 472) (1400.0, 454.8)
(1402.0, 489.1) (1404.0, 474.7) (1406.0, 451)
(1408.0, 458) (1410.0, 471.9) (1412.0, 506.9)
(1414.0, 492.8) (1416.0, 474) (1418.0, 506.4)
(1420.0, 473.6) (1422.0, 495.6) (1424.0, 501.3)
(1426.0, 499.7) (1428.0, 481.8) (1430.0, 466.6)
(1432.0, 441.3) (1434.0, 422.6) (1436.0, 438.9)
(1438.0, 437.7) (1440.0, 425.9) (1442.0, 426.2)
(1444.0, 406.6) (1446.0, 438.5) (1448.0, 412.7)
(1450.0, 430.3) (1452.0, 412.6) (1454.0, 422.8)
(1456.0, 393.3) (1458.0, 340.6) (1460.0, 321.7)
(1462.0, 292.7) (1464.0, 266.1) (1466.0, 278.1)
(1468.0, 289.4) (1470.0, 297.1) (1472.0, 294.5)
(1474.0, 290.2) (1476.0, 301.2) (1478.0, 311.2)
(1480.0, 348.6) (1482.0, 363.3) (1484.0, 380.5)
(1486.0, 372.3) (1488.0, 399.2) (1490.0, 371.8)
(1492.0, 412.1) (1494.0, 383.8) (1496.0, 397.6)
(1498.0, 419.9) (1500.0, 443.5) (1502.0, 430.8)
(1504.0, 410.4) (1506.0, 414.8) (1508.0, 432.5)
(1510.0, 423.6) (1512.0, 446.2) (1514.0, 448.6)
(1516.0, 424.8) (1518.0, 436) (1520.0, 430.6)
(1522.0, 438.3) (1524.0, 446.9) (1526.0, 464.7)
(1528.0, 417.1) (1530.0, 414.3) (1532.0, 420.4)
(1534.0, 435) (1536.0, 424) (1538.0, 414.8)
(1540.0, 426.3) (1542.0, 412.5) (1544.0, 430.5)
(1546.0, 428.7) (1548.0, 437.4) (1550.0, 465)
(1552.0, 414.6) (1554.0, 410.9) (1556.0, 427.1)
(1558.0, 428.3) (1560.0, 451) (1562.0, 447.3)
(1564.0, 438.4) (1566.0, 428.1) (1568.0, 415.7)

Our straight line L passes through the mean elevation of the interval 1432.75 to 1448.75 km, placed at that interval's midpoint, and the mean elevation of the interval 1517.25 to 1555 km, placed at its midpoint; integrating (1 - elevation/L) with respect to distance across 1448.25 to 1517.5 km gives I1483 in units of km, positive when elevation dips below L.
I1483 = 8.8 km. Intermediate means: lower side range 427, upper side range 430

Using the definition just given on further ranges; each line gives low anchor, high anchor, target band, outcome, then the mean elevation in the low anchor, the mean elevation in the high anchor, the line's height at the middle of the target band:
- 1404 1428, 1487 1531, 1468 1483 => 4.4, 484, 423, 445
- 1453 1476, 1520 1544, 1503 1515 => -1.2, 316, 429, 390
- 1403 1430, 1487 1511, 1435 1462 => 3.1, 483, 412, 455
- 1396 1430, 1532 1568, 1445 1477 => 8.4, 481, 430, 463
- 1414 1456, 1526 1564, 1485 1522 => 1.7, 450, 429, 437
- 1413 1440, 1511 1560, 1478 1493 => 2.5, 470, 431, 449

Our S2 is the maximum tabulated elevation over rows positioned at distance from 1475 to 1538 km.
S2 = 464.7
